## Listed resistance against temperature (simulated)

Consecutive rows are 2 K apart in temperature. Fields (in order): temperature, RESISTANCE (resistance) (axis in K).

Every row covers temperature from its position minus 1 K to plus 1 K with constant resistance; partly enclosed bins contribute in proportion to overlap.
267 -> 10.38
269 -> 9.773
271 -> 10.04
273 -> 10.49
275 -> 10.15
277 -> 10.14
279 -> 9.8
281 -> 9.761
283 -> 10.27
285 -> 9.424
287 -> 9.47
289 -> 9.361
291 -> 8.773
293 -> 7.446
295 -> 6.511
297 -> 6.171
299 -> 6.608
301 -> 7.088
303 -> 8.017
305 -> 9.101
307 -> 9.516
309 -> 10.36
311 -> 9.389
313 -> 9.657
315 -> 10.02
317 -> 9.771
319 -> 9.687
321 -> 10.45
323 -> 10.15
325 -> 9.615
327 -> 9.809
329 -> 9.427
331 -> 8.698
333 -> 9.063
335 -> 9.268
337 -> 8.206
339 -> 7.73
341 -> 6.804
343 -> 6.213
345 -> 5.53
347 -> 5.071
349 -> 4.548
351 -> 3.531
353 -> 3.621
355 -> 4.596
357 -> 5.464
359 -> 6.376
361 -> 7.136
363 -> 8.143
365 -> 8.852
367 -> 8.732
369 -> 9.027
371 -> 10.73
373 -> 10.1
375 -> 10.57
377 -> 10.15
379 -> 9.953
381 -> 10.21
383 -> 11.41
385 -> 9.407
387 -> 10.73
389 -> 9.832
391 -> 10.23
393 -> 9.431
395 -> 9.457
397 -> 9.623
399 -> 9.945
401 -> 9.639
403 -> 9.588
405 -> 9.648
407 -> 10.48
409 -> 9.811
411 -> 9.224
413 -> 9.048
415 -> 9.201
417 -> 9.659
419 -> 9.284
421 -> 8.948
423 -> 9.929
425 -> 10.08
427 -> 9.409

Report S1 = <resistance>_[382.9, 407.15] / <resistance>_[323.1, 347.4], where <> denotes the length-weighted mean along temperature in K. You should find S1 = 1.2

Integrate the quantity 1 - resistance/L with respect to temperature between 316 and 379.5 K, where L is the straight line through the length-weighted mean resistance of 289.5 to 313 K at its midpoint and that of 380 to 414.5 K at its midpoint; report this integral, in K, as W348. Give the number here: 6.8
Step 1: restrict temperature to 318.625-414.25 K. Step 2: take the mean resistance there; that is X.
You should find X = 8.64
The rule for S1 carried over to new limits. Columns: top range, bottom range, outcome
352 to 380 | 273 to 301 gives 0.92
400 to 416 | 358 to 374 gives 1.11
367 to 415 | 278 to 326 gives 1.10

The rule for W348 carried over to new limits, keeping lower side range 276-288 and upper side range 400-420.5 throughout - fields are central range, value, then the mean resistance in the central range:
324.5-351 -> 6.0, 7.5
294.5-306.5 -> 2.9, 7.37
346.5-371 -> 8.1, 6.46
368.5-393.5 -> -1.5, 10.2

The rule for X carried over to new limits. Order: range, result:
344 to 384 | 7.69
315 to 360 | 7.5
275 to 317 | 8.9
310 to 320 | 9.7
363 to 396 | 9.87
